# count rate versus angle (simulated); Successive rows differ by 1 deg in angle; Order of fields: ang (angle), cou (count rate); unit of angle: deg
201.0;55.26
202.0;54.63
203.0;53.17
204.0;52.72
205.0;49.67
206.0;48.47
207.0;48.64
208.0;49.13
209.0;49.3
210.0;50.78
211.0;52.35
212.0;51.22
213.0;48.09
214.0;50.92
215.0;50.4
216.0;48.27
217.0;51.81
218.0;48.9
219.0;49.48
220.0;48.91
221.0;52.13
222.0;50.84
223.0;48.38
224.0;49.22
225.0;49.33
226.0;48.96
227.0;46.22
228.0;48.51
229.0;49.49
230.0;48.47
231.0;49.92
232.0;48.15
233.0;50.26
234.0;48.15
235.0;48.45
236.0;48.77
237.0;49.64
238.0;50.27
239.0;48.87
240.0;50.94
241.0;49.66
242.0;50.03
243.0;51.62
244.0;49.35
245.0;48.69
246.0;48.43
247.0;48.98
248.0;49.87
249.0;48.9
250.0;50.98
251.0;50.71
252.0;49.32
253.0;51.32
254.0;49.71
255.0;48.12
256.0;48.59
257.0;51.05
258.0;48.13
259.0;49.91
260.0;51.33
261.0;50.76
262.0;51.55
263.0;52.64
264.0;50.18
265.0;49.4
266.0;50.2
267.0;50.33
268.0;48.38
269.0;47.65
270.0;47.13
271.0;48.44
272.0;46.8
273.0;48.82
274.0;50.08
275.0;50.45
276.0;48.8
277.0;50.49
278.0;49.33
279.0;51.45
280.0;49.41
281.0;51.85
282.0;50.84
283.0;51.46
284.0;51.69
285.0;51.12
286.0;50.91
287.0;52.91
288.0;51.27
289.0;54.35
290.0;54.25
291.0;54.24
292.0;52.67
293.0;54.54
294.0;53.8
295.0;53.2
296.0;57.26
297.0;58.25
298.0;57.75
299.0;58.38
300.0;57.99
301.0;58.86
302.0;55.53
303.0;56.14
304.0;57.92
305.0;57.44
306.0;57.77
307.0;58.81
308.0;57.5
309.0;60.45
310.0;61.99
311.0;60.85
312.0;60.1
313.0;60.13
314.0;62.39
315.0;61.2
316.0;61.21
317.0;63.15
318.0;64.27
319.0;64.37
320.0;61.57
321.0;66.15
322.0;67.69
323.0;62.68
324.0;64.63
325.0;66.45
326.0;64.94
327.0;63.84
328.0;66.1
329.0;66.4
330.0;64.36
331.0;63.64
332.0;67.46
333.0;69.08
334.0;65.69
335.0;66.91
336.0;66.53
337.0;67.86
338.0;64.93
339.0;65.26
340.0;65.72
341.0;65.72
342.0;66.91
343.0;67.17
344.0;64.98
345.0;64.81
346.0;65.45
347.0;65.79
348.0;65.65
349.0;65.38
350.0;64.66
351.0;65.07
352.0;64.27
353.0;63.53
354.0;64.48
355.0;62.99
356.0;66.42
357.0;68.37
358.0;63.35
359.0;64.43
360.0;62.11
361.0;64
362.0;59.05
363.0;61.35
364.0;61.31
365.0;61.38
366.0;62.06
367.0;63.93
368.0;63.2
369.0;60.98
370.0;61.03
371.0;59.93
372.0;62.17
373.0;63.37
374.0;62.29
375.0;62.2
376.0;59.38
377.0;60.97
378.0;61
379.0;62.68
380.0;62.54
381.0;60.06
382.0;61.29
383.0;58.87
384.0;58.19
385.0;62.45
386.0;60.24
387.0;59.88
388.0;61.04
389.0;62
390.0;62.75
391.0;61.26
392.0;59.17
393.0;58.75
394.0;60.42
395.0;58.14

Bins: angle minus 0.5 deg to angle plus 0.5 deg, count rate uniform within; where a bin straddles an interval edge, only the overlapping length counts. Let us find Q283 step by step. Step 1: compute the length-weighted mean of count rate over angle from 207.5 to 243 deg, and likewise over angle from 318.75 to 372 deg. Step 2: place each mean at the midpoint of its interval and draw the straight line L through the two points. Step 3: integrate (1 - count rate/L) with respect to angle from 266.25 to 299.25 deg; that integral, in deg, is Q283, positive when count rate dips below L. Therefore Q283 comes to 2.95 deg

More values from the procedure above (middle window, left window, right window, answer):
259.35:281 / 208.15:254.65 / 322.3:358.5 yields 2.2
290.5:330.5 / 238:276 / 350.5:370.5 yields -2.6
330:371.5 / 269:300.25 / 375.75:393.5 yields -4.8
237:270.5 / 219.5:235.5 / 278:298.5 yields 0.7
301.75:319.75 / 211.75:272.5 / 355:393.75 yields -1.4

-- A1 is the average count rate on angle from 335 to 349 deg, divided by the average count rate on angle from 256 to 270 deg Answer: 1.3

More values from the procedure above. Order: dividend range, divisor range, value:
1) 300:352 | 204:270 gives 1.28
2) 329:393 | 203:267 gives 1.27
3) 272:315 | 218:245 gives 1.11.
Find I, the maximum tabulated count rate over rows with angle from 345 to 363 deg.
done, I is 68.37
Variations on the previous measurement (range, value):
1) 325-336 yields 69.08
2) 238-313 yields 61.99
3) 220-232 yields 52.13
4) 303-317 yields 63.15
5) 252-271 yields 52.64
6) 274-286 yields 51.85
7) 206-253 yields 52.35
